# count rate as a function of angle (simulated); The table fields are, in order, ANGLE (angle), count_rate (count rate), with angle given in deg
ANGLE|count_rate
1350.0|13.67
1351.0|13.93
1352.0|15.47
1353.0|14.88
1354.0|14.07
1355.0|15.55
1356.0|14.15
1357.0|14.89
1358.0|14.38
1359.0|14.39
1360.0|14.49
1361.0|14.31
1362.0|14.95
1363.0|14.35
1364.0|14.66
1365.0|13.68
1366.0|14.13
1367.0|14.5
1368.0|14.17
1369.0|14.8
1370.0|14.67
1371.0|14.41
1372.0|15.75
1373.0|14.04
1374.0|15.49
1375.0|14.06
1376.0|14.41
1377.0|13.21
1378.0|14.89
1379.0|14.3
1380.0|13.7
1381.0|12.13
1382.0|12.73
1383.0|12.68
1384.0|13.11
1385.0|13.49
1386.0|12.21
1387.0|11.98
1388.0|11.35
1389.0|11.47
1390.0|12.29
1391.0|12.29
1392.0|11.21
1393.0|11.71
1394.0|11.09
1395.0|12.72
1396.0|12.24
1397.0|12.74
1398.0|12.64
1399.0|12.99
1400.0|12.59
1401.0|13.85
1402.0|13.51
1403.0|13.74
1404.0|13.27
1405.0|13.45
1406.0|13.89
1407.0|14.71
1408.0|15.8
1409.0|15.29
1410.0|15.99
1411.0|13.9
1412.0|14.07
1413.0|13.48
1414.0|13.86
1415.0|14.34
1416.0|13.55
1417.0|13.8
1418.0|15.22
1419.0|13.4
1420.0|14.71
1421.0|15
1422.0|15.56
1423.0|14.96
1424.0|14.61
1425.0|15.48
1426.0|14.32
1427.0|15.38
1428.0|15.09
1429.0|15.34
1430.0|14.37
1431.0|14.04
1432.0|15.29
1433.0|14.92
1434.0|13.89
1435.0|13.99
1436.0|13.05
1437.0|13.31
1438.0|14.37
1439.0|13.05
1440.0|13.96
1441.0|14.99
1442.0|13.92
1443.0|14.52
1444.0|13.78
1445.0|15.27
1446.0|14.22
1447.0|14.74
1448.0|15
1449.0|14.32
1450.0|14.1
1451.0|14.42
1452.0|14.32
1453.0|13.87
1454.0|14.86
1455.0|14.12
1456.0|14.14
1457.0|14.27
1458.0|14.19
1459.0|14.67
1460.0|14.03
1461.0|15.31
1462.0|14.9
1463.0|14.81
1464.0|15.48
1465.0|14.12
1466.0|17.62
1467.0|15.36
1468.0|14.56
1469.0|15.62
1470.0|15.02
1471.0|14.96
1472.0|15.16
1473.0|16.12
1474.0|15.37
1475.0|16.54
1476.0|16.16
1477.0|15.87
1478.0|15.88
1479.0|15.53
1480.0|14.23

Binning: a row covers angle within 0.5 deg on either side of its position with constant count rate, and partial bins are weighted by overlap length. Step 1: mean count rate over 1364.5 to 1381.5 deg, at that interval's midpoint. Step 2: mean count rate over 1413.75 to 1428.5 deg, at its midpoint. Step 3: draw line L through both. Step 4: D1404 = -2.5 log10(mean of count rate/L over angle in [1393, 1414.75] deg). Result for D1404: 0.07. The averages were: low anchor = 14.3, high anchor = 14.6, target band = 13.6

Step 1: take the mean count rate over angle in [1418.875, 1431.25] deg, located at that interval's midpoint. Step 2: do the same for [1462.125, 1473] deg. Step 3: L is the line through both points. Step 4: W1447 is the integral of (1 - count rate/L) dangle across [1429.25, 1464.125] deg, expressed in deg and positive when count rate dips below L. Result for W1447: 1.68 deg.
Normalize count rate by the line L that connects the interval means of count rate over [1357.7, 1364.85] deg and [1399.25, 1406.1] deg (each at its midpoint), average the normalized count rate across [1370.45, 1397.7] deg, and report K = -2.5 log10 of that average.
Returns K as 0.071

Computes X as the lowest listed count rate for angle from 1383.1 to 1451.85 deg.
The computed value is 11.09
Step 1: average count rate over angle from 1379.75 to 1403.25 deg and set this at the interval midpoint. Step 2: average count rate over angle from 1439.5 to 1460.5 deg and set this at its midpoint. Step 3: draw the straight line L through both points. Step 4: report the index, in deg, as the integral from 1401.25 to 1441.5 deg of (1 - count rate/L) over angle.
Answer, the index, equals -2.8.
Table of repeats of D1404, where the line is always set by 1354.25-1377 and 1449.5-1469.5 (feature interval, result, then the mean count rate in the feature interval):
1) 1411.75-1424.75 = 0.02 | 14.4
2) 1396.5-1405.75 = 0.11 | 13.2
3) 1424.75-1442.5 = 0.02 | 14.4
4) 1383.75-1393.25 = 0.20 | 12.1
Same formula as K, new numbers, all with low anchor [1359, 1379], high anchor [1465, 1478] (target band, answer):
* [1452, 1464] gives 0.07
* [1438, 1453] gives 0.08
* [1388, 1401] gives 0.21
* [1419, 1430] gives 0.01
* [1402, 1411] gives 0.03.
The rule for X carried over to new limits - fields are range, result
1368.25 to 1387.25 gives 11.98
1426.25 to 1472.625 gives 13.05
